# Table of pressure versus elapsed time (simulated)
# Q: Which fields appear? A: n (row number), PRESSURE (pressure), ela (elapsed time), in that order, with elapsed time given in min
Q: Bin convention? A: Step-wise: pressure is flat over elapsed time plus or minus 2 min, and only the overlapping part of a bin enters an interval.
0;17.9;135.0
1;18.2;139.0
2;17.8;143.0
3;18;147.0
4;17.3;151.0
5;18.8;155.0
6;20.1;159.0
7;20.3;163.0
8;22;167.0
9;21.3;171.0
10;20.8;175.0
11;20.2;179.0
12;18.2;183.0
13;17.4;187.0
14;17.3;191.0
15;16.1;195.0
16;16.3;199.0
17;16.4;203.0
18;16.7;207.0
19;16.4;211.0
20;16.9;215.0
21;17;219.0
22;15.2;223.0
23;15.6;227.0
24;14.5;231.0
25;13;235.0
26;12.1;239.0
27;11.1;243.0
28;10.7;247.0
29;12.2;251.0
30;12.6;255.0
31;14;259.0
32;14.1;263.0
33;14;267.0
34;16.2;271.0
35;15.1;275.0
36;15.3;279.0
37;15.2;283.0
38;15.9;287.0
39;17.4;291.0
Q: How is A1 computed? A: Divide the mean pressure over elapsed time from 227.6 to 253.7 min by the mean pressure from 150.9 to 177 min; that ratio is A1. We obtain 0.61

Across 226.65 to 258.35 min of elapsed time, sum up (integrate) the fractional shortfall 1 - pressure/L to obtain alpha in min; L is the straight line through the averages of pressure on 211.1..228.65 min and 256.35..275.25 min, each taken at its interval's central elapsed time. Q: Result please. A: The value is 5.7 min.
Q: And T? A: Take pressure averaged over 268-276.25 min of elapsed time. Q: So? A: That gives 15.5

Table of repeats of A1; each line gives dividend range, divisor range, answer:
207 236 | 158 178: 0.75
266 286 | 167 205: 0.83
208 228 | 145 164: 0.86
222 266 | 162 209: 0.71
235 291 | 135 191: 0.72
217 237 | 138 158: 0.83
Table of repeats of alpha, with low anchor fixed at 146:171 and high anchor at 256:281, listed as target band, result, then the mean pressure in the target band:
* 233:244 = 2.67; 12.2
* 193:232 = 2.38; 16.2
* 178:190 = 0.09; 18.4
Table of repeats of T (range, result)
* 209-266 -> 14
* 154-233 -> 17.9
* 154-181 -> 20.6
